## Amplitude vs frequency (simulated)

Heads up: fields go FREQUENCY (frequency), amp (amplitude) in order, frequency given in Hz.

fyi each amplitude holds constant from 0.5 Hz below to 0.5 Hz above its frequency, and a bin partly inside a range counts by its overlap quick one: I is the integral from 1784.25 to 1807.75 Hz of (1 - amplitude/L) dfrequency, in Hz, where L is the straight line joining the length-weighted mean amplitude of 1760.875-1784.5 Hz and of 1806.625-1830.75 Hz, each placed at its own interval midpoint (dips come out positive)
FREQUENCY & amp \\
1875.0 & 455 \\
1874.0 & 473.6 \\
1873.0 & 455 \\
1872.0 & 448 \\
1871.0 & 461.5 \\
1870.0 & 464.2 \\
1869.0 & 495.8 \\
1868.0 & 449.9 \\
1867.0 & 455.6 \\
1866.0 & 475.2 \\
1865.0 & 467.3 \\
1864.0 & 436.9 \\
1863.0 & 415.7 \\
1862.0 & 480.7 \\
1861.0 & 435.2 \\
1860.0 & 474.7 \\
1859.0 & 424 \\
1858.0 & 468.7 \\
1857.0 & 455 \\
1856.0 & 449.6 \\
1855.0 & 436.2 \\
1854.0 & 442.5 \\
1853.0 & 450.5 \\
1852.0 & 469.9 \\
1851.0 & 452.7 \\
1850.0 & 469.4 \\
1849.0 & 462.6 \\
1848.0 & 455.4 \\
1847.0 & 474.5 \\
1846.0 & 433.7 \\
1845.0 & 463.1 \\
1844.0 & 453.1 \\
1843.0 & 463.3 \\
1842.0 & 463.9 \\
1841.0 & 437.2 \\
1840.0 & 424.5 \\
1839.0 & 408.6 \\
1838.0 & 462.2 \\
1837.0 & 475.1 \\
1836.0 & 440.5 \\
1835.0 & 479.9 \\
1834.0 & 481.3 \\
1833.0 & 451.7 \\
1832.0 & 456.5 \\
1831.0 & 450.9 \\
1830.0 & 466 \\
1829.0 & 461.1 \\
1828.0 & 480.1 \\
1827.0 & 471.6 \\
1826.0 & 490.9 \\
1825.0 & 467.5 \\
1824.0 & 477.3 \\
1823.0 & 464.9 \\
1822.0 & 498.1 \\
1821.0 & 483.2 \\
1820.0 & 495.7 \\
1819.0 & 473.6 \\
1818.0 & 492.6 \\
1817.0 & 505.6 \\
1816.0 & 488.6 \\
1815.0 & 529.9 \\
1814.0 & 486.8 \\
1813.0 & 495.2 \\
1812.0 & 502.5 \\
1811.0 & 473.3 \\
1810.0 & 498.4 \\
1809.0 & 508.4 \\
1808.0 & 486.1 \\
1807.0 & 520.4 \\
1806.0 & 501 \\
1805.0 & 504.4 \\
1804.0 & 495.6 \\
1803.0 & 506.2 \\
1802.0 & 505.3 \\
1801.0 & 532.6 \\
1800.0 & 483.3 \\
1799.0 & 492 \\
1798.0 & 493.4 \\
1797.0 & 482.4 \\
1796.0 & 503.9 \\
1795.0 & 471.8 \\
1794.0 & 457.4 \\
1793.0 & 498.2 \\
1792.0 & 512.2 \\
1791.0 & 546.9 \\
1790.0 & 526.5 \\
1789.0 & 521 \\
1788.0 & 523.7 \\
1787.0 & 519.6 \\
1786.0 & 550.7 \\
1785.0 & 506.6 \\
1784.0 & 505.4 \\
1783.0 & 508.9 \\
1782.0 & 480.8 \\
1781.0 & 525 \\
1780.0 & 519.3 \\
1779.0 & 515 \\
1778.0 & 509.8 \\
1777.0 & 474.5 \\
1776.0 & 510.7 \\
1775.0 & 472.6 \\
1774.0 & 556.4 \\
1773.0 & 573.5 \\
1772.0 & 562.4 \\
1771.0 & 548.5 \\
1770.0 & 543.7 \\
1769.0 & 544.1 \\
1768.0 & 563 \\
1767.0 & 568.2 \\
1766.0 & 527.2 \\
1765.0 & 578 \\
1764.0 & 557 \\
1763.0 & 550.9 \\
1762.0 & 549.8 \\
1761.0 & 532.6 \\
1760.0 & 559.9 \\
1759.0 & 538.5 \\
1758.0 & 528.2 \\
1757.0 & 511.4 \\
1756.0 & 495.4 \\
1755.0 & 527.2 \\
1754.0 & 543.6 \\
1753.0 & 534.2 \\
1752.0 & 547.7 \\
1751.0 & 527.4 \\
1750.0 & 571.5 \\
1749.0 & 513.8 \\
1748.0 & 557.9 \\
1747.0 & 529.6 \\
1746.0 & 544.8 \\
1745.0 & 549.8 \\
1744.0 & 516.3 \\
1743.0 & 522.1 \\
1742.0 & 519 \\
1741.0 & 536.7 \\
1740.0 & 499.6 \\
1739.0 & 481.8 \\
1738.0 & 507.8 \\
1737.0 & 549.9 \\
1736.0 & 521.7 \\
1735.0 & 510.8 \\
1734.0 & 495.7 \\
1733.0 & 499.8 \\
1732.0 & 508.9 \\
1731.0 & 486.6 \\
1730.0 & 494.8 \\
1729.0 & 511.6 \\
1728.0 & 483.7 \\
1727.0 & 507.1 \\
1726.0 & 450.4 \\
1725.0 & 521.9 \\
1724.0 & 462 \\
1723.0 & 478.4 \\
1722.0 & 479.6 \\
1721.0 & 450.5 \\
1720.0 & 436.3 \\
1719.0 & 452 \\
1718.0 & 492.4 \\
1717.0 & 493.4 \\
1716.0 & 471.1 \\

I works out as 0.1 Hz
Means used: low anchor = 532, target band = 507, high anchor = 488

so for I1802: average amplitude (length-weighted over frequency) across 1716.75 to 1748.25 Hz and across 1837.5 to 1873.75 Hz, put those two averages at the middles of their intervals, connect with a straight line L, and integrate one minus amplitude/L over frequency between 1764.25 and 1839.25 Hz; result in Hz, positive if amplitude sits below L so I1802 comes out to -4.14 Hz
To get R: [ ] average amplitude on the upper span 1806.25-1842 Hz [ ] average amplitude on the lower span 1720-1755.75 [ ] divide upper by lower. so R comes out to 0.9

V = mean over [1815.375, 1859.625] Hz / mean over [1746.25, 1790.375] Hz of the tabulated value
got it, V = 0.87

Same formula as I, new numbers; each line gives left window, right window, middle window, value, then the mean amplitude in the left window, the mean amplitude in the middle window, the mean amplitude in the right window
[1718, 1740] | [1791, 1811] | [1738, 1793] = -4.0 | 490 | 530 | 498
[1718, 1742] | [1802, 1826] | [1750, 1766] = -1.5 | 493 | 539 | 494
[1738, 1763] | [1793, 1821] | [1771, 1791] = -0.3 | 531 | 521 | 496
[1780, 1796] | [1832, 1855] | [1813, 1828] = -0.3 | 510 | 488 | 455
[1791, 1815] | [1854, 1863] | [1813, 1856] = 0.4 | 498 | 467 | 450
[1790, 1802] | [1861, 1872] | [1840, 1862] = 0.6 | 499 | 454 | 459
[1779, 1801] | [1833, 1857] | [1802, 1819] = -0.4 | 507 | 499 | 454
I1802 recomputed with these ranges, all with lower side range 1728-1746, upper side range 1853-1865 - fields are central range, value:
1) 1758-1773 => -1.6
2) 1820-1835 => -0.3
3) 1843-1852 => -0.1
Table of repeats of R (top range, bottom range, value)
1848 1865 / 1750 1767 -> 0.84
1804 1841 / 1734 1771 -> 0.90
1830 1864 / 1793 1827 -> 0.92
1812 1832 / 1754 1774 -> 0.89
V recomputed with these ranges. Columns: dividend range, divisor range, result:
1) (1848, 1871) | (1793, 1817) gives 0.92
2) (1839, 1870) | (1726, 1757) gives 0.88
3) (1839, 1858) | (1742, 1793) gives 0.85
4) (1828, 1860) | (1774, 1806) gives 0.90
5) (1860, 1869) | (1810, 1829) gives 0.94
